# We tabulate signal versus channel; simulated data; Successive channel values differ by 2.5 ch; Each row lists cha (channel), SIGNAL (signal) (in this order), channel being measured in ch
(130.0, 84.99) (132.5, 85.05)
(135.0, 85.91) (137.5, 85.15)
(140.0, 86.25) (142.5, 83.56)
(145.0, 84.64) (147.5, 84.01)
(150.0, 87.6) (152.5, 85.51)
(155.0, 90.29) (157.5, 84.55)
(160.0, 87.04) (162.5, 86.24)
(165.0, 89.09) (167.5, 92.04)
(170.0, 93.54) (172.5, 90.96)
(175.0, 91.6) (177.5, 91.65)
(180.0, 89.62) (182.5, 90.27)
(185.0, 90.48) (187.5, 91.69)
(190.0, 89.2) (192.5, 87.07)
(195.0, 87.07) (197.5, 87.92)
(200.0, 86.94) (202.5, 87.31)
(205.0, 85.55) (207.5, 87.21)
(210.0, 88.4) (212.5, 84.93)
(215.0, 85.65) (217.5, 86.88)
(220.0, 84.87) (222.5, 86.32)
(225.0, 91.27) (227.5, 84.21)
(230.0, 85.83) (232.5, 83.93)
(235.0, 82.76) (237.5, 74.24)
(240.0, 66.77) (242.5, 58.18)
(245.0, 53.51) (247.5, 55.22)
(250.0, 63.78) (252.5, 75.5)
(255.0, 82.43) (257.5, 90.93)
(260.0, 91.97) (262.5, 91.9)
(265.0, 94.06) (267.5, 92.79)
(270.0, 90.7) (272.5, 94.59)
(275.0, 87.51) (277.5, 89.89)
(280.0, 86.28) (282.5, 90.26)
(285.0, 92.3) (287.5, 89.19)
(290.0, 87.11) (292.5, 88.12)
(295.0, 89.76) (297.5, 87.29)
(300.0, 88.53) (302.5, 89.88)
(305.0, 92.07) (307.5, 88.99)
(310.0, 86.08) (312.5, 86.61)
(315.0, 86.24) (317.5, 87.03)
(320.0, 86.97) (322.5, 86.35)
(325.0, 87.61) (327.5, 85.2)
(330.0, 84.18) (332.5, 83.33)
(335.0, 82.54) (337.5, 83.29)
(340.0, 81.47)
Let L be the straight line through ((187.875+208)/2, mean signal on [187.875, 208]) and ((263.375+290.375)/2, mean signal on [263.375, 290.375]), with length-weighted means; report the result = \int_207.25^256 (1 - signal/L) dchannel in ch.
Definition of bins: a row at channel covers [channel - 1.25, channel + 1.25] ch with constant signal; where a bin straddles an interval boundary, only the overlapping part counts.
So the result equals 5.96 ch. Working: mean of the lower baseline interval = 87.5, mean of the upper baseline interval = 90.6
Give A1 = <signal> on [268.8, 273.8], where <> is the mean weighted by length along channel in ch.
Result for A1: 92.6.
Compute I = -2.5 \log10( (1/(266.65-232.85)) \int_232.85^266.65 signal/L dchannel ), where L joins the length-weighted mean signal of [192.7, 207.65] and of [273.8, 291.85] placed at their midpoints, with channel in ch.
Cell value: 0.16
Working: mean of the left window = 87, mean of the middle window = 75.9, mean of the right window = 88.9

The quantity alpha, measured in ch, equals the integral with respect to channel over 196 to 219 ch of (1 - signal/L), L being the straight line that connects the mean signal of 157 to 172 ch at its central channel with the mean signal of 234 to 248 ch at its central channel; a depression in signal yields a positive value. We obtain -3.4 ch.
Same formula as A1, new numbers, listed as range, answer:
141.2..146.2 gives 84.1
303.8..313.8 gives 88.4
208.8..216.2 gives 86.3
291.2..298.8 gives 88.4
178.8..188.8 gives 90.5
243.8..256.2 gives 66.1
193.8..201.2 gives 87.3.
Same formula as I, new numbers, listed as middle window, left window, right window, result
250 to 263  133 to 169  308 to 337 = 0.025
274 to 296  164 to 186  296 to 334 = -0.012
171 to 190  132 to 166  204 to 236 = -0.059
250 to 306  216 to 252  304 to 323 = -0.082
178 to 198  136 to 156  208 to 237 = -0.044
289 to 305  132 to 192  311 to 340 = -0.037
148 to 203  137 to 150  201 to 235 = -0.043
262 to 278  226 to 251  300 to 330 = -0.178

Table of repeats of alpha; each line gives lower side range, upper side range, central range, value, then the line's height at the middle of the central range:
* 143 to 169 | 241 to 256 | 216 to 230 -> -3.2 ch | 70.7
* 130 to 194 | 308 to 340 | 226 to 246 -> 2.9 ch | 86.8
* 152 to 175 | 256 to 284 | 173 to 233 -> 1.3 ch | 89.8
